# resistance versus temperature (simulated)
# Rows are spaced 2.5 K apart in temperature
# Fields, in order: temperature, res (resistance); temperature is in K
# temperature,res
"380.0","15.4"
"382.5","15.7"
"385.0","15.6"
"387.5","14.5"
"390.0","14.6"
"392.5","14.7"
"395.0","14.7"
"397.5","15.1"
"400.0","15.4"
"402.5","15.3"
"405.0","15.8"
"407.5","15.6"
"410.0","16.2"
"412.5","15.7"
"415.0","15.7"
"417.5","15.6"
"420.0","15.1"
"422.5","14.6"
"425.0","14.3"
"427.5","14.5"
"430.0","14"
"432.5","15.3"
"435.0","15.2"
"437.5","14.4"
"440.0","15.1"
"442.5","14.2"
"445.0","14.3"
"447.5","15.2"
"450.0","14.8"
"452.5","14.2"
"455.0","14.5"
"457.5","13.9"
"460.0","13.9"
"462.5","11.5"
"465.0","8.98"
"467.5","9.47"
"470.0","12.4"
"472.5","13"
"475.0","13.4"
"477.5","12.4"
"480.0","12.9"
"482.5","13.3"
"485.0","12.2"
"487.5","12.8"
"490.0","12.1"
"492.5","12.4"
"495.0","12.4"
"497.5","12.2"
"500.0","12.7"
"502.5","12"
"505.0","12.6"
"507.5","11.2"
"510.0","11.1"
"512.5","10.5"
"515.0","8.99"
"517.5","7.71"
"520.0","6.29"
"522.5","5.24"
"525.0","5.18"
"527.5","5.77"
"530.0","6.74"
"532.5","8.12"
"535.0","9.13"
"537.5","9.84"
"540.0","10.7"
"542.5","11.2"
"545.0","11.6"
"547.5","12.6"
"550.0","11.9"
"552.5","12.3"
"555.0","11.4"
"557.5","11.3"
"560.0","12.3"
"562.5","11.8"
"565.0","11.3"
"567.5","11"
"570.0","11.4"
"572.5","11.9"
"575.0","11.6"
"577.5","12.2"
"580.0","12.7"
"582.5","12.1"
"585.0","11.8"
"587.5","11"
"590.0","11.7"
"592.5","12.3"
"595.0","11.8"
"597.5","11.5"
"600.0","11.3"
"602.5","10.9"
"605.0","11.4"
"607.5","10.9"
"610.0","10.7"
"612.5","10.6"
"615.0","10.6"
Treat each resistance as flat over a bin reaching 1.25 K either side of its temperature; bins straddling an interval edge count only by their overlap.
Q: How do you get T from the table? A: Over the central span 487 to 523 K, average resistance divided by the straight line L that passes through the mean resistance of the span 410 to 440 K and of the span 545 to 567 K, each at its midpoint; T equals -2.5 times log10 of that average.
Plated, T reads 0.215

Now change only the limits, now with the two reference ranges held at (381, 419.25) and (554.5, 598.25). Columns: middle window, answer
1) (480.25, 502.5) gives 0.082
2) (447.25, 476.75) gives 0.100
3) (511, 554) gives 0.355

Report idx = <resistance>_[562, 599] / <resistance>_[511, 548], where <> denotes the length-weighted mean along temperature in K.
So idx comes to 1.37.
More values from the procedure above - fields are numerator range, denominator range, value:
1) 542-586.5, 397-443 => 0.78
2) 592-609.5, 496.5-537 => 1.25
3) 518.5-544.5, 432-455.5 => 0.54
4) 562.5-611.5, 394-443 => 0.76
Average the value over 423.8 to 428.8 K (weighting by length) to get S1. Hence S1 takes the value 14.4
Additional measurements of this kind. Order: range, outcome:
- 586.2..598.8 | 11.7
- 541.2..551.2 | 11.8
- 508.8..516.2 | 10.2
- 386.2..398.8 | 14.7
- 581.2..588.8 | 11.6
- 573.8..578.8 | 11.9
